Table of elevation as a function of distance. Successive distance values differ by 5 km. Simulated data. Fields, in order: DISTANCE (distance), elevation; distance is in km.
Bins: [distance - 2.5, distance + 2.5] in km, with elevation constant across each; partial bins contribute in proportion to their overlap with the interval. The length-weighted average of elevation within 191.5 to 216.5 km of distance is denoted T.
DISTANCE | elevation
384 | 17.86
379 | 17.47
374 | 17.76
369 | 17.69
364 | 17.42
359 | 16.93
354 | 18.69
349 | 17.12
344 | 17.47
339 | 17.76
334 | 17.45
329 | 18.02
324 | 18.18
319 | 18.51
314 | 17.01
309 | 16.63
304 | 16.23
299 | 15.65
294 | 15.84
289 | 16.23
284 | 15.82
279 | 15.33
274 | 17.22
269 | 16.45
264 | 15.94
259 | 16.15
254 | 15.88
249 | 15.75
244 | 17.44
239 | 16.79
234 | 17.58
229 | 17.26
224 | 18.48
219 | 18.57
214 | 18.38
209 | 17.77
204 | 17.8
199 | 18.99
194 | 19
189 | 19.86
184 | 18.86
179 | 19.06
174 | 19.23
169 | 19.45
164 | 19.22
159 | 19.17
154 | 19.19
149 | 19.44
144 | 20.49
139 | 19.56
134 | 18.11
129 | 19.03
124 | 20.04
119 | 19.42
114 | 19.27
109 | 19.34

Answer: 18.4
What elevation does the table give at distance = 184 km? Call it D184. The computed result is 18.86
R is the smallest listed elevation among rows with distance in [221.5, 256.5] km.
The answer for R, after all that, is 15.75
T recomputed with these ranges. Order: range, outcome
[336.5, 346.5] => 17.6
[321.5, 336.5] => 17.9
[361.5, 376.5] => 17.6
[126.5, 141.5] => 18.9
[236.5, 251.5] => 16.7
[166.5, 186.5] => 19.1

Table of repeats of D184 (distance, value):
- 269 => 16.45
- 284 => 15.82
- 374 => 17.76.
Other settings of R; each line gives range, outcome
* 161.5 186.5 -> 18.86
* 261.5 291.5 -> 15.33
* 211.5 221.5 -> 18.38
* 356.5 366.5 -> 16.93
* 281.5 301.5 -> 15.65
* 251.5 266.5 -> 15.88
